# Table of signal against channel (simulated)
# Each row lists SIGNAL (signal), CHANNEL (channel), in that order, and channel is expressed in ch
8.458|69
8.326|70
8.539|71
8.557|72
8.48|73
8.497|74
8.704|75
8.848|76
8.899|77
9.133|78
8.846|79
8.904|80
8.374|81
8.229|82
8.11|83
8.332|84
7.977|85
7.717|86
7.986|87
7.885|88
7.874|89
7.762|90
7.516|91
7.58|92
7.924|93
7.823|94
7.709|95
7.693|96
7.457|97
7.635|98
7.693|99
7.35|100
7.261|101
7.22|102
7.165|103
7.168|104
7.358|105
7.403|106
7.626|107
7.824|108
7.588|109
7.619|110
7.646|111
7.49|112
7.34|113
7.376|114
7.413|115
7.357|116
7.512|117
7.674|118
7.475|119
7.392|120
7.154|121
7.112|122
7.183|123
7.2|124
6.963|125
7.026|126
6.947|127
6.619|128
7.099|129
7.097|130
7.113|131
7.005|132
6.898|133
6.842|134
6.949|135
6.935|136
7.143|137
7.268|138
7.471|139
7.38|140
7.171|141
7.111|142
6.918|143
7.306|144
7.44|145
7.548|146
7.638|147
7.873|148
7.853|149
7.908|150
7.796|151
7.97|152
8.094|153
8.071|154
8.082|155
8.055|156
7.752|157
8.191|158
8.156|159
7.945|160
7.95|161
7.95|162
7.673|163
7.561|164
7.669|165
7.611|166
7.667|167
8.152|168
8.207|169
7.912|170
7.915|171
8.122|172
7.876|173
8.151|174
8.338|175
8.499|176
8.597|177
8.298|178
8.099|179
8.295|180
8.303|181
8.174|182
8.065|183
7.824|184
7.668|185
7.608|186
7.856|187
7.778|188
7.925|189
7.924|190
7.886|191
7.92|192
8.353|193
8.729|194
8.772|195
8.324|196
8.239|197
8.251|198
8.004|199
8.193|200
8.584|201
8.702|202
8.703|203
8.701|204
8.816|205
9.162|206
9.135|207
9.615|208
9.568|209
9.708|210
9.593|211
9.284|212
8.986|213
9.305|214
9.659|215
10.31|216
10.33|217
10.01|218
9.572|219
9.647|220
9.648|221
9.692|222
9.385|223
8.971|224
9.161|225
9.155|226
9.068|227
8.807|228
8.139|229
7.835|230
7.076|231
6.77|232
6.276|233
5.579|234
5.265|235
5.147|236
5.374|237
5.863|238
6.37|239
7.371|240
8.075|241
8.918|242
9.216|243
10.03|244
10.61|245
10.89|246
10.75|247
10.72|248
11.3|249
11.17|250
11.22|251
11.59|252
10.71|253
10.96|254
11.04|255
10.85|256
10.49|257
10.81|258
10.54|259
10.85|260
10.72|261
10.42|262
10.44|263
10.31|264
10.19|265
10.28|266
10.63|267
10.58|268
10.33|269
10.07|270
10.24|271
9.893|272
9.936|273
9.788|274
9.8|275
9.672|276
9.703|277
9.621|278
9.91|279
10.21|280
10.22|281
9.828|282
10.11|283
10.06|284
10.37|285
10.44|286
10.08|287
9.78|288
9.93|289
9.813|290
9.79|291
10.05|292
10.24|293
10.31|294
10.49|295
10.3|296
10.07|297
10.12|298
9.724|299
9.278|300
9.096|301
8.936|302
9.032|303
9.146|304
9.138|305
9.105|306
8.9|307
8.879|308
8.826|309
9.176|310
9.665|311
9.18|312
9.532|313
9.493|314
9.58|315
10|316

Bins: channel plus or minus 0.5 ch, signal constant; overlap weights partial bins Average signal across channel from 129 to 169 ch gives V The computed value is 7.57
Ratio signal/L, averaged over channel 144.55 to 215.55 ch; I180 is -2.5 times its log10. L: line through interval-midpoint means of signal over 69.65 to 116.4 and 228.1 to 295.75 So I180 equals 0.07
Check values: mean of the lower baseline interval 7.9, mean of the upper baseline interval 9.58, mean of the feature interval 8.26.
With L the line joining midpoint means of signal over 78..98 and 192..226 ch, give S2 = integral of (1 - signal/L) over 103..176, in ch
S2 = 8.1 ch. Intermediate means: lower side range 8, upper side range 9.11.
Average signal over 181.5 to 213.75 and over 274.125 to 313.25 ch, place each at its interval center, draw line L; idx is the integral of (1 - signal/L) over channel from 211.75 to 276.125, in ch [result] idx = -2.3 ch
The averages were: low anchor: 8.51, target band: 9.42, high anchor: 9.71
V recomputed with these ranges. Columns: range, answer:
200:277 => 9.37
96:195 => 7.64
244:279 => 10.5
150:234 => 8.41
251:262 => 10.9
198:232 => 9.06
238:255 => 9.9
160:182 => 8.04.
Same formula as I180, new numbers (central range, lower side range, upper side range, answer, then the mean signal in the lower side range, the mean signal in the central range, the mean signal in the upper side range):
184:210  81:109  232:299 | 0.060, 7.69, 8.43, 9.72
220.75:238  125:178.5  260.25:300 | 0.190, 7.63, 7.64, 10.1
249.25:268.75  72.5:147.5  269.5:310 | -0.145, 7.58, 10.7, 9.77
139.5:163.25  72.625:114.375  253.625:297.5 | 0.118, 7.88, 7.74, 10.2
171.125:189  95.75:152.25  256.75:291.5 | 0.041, 7.34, 8.08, 10.2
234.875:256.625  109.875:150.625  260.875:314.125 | -0.016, 7.28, 9.32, 9.85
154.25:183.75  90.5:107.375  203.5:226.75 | 0.082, 7.5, 8.04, 9.45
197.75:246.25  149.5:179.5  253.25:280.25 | 0.086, 8.01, 8.57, 10.3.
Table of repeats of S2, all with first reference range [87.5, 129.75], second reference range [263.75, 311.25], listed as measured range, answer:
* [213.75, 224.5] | -0.94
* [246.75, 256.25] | -1.72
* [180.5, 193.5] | 0.82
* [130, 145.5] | 1.37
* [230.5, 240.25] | 3.26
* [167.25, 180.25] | 0.20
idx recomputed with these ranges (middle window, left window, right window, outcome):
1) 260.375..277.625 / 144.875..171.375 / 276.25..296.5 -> -0.7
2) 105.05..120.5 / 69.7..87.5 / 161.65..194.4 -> 1.5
